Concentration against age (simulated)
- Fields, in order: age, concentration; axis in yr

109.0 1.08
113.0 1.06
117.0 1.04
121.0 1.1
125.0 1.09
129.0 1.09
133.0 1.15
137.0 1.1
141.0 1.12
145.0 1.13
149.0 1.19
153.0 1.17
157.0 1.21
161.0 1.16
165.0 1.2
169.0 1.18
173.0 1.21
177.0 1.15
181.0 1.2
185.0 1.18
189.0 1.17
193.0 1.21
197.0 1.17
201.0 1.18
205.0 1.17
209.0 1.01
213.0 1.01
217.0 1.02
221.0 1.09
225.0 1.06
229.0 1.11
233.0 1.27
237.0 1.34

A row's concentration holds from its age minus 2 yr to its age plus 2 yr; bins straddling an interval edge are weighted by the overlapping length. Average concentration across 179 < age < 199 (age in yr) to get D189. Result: 1.19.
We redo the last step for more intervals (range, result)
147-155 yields 1.18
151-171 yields 1.18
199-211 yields 1.12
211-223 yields 1.04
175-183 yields 1.17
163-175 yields 1.2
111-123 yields 1.07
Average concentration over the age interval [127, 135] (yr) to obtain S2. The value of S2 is 1.12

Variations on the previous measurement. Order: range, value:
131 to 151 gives 1.14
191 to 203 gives 1.19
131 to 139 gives 1.12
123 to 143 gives 1.11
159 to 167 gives 1.18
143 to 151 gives 1.16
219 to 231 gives 1.09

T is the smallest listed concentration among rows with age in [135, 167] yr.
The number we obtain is 1.1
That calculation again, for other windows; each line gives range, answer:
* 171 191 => 1.15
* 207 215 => 1.01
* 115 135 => 1.04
